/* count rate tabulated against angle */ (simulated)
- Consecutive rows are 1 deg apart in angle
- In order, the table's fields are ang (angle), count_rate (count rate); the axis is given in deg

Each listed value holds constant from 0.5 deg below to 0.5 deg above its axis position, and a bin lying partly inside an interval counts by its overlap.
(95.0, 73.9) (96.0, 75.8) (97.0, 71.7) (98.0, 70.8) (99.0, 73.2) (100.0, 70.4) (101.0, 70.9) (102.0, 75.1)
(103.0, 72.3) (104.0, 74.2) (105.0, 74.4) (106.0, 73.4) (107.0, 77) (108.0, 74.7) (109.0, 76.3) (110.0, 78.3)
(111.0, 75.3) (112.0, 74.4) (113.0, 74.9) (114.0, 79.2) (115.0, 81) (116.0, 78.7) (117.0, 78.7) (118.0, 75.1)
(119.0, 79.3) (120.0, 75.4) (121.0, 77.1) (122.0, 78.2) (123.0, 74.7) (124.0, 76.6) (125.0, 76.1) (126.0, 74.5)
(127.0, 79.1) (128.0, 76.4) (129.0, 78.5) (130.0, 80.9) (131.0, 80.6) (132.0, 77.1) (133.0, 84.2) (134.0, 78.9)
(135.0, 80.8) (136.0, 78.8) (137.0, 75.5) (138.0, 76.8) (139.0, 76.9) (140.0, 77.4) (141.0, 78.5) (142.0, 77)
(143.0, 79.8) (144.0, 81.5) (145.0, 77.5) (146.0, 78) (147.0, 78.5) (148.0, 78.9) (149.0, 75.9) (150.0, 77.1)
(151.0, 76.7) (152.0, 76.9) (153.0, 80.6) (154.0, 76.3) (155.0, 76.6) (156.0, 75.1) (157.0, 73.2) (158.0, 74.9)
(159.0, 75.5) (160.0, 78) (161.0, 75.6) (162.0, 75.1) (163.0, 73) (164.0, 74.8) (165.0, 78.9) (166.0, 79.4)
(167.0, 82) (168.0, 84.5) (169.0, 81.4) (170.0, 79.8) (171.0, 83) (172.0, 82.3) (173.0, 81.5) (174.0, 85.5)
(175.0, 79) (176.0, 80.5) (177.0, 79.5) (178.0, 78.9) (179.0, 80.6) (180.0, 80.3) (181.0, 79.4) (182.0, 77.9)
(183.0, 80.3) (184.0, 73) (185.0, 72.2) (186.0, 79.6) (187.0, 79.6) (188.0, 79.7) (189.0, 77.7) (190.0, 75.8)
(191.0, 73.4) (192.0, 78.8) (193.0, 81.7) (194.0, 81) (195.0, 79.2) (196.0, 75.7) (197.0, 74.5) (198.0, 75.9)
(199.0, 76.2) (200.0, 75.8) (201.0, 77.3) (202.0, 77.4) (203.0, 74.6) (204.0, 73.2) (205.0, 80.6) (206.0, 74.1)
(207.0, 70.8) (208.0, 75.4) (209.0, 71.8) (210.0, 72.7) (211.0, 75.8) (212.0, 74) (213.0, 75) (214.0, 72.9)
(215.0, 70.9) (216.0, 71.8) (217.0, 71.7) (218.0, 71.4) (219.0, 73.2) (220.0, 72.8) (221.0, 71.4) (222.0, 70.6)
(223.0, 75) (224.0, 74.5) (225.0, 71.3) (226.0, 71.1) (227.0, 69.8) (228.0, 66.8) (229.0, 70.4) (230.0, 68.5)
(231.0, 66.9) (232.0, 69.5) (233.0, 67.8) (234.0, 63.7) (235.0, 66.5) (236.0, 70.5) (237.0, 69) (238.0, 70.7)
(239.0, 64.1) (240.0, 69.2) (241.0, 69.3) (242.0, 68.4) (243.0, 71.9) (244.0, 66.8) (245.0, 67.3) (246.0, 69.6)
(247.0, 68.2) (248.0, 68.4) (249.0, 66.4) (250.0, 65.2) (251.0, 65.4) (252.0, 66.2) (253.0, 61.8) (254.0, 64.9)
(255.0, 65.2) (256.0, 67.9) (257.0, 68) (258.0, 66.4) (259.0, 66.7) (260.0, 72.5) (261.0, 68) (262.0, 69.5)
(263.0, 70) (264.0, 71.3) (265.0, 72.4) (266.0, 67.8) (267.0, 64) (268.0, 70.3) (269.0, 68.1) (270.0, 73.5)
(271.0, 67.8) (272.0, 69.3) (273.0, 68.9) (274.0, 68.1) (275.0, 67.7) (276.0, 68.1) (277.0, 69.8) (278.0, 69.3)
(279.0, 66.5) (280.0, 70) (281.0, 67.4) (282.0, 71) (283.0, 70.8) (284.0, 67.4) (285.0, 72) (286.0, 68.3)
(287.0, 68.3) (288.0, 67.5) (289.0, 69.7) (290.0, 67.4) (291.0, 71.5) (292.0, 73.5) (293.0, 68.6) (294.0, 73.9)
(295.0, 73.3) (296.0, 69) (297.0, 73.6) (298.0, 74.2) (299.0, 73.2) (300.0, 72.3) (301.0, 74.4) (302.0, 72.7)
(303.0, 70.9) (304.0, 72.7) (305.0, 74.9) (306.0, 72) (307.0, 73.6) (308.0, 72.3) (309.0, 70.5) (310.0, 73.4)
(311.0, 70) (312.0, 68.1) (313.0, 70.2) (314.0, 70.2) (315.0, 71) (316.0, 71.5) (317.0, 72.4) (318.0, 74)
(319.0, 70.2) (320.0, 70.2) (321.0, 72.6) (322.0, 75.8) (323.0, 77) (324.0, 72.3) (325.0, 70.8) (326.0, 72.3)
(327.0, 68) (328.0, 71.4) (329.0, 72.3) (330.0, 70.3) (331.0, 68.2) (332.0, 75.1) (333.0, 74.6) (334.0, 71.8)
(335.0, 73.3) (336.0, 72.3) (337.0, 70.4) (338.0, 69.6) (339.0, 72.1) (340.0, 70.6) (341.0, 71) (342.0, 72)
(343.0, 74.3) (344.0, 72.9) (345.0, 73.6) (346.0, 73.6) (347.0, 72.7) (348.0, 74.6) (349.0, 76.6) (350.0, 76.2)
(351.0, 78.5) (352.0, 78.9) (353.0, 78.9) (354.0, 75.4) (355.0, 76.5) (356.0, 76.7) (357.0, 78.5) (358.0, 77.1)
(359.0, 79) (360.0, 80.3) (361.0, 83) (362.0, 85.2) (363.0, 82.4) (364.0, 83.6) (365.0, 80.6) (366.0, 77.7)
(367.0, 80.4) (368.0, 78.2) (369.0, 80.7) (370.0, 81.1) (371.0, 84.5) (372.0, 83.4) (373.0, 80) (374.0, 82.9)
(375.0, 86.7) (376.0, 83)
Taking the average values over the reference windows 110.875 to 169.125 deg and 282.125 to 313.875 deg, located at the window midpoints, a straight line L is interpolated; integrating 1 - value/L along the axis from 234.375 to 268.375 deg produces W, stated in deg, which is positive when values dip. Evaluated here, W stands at 2.4 deg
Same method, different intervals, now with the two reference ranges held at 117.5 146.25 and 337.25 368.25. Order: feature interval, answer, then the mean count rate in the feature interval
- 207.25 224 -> 0.99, 72.9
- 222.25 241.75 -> 2.07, 69.2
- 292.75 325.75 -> 2.05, 72.2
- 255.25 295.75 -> 4.14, 69.3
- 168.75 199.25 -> -0.45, 78.8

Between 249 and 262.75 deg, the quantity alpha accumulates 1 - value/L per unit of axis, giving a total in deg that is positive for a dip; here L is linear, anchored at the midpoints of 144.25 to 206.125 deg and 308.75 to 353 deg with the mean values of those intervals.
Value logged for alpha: 1.5 deg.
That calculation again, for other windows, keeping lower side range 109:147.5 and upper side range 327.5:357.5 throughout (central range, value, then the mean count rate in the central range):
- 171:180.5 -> -0.5 deg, 81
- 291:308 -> 0.4 deg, 72.6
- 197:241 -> 2.4 deg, 71.9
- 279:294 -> 1.1 deg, 69.6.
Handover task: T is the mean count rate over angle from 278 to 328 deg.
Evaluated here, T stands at 71.3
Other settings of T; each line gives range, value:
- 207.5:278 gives 69.4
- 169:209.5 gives 77.9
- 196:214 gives 75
